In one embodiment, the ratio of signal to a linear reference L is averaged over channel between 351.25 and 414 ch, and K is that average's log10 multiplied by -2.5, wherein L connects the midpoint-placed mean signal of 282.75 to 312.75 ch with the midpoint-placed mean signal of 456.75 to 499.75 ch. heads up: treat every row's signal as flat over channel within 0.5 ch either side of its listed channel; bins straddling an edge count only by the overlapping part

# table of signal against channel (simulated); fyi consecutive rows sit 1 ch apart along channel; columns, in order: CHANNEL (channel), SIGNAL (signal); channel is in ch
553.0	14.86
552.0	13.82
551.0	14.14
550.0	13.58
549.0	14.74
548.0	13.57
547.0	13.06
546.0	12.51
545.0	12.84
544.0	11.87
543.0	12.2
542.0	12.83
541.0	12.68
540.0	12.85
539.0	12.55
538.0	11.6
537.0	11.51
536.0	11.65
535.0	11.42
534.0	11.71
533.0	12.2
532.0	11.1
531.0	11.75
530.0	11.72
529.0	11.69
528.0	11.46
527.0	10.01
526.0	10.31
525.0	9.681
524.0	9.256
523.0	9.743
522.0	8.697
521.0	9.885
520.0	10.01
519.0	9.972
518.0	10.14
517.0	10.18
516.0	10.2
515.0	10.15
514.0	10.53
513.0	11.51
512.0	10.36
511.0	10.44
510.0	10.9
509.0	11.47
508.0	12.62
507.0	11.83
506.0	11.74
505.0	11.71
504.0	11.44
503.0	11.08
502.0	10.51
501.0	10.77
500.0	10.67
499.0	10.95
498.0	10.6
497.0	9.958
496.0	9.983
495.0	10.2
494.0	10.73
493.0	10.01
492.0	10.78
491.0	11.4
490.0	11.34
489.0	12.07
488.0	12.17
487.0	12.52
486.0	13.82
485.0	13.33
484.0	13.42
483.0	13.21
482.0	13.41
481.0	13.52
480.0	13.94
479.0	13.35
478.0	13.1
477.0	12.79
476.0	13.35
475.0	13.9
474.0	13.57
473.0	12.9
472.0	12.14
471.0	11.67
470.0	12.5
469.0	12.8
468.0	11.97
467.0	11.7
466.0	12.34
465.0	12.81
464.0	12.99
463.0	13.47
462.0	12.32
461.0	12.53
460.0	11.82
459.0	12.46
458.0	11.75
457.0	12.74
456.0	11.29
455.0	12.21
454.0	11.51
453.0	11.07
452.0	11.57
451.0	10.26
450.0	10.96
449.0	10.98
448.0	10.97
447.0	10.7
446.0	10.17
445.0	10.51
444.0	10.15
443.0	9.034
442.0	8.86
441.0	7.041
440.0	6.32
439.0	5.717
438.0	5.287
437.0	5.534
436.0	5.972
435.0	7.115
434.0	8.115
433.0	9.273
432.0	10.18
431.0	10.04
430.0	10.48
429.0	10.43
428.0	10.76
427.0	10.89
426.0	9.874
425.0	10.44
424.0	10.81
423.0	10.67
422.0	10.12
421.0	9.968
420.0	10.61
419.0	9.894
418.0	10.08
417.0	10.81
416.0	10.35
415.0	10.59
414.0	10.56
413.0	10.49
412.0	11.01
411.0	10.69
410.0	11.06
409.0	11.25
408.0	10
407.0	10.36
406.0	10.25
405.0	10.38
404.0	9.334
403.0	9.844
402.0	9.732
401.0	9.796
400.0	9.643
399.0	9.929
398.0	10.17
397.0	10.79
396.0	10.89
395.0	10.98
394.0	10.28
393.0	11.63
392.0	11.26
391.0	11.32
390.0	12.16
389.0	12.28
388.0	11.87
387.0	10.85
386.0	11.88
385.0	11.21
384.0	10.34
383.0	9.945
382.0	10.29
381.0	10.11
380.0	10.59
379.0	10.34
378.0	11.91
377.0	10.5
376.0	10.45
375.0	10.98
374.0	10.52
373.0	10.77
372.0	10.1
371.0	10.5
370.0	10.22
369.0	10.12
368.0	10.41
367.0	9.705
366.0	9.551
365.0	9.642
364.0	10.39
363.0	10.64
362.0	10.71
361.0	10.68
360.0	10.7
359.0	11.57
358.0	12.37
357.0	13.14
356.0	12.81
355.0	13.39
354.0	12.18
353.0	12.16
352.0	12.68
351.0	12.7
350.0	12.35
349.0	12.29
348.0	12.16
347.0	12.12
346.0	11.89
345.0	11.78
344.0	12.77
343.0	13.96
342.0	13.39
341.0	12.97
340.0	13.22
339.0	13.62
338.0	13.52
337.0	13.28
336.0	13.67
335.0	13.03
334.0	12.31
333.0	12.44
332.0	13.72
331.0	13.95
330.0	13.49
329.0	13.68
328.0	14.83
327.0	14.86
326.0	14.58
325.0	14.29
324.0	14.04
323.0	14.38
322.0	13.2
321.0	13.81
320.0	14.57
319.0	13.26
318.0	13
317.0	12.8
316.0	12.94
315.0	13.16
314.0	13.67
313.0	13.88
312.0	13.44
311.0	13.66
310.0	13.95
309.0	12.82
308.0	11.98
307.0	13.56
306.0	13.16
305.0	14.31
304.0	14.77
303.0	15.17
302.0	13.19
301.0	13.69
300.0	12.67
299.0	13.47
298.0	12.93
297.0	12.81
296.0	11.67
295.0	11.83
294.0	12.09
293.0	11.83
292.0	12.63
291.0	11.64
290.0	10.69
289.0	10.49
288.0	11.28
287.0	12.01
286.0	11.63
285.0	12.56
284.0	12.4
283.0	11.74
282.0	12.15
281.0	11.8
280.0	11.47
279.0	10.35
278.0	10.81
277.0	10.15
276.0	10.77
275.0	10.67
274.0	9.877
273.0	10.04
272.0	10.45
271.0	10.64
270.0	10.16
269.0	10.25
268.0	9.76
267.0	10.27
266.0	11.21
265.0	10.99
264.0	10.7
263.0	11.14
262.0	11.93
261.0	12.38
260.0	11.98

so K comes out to 0.15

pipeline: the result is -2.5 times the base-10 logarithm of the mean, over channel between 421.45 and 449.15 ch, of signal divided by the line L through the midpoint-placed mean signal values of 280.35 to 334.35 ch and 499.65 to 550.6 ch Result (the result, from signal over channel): 0.301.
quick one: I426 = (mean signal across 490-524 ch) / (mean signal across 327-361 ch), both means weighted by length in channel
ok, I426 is 0.83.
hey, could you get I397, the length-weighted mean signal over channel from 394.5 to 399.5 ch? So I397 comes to 10.6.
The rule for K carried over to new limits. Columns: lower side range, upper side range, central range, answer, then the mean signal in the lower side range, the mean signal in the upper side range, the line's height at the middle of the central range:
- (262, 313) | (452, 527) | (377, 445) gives 0.17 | 11.9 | 11.6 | 11.7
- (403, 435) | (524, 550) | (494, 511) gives 0.04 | 10.3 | 12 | 11.5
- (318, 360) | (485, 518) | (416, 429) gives 0.16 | 13.1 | 11.1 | 12.1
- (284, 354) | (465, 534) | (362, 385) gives 0.21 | 13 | 11.5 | 12.6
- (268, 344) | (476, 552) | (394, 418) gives 0.17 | 12.7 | 11.6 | 12.2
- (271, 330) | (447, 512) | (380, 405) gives 0.15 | 12.6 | 11.9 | 12.3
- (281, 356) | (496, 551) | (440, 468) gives 0.06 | 13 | 11.3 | 11.9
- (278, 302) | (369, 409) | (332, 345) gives -0.16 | 12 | 10.6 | 11.3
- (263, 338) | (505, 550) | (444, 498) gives -0.03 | 12.5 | 11.4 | 11.6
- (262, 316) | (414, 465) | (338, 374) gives -0.05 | 12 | 10.2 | 11.2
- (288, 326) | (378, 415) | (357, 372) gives 0.09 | 13.1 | 10.7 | 11.5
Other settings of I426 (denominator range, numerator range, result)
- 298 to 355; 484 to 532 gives 0.82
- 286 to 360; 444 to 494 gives 0.94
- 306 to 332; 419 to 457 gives 0.71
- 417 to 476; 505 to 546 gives 1.05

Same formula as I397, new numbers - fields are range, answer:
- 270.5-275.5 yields 10.3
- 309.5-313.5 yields 13.7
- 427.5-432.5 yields 10.4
